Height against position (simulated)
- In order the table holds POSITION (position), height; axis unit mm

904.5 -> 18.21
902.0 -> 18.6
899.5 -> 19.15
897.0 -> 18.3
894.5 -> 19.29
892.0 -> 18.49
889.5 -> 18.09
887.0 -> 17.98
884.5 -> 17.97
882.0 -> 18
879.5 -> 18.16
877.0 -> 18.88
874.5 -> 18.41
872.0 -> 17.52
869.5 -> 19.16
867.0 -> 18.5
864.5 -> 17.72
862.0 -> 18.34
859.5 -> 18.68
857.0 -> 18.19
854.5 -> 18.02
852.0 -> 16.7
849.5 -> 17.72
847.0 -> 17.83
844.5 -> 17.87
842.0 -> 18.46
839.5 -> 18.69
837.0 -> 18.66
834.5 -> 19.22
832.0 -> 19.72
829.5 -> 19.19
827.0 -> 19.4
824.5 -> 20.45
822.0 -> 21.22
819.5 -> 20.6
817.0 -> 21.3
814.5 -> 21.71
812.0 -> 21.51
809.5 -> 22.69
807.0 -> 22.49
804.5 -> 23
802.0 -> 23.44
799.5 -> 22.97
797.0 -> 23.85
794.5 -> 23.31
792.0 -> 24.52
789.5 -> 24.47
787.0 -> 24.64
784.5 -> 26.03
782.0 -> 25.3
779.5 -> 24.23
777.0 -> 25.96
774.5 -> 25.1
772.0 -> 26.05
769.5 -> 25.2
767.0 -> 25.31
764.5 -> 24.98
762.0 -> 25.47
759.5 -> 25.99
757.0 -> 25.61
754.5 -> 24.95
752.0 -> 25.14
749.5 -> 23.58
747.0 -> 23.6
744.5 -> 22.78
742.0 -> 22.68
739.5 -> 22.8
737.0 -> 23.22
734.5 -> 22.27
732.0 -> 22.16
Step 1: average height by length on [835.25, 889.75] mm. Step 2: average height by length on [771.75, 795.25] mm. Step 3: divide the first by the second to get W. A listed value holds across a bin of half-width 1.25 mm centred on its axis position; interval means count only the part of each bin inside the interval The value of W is 0.7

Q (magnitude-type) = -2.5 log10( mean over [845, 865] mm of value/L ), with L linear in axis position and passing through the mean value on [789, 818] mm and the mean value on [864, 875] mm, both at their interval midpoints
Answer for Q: 0.081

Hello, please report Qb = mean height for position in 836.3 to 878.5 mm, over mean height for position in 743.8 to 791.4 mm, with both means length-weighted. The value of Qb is 0.73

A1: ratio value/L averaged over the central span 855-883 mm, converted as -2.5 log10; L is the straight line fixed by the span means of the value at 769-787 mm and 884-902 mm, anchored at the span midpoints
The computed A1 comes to 0.09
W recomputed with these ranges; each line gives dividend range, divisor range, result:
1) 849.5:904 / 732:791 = 0.75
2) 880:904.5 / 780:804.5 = 0.76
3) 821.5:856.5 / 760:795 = 0.75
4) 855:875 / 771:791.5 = 0.73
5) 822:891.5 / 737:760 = 0.77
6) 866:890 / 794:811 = 0.79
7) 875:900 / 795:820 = 0.82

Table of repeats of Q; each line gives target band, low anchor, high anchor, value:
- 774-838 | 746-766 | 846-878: -0.03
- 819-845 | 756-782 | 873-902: 0.12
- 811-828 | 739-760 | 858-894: 0.00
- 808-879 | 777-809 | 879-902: 0.11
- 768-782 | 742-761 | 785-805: -0.05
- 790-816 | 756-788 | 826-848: -0.04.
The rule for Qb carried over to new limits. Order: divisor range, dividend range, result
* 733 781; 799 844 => 0.85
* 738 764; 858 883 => 0.76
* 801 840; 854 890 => 0.88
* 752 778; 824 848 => 0.74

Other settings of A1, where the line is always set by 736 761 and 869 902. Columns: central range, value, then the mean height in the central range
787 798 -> -0.09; 24.1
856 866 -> 0.07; 18.2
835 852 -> 0.11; 18.1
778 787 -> -0.11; 25.1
